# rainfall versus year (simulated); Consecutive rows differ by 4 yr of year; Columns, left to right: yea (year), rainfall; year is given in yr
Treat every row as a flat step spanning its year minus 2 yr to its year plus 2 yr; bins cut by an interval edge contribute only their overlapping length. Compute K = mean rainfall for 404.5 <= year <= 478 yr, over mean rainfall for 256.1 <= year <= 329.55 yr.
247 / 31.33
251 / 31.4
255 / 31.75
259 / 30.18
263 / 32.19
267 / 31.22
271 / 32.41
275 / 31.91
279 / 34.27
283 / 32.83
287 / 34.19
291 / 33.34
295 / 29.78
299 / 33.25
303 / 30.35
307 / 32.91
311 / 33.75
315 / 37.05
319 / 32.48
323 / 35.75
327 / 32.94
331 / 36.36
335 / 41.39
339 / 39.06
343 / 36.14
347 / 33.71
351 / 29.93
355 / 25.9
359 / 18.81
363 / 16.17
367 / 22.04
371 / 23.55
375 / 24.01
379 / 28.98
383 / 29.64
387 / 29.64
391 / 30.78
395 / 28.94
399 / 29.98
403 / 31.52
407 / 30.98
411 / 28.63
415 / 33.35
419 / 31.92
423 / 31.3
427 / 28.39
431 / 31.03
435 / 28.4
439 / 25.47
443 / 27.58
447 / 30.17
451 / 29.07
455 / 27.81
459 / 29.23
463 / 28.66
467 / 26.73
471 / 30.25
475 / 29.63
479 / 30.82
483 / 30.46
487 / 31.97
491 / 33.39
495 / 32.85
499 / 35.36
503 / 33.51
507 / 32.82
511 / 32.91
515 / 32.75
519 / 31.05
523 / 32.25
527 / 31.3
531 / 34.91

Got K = 0.90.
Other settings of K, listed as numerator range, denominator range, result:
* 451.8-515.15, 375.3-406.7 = 1.05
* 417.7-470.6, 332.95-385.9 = 1.02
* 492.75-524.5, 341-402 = 1.21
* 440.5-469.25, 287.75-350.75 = 0.83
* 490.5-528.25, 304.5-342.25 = 0.92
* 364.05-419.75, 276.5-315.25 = 0.87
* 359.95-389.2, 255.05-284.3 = 0.77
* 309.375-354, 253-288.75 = 1.09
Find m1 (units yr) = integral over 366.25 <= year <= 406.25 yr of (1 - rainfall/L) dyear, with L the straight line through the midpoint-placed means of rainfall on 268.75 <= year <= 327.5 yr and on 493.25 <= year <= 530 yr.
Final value 5.8 yr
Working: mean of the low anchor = 33.1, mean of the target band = 28.2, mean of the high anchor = 32.8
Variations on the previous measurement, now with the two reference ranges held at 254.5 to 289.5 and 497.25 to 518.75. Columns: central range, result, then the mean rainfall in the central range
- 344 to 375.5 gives 7.7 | 24.7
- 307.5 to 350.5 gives -3.9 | 35.6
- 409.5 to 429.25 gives 1.3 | 30.8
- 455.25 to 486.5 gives 3.5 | 29.4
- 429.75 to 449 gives 2.7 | 28.4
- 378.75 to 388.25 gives 1.0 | 29.5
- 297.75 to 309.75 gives 0.1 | 32.2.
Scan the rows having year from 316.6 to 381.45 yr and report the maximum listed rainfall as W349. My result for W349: 41.39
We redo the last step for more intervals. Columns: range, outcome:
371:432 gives 33.35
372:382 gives 28.98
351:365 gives 29.93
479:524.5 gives 35.36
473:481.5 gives 30.82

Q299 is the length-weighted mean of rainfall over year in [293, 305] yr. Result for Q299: 31.1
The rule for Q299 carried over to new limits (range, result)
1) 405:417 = 31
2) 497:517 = 33.5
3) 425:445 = 28.2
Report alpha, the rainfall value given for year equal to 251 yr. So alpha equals 31.4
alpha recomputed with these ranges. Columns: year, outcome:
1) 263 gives 32.19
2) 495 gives 32.85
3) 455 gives 27.81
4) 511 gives 32.91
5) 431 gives 31.03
